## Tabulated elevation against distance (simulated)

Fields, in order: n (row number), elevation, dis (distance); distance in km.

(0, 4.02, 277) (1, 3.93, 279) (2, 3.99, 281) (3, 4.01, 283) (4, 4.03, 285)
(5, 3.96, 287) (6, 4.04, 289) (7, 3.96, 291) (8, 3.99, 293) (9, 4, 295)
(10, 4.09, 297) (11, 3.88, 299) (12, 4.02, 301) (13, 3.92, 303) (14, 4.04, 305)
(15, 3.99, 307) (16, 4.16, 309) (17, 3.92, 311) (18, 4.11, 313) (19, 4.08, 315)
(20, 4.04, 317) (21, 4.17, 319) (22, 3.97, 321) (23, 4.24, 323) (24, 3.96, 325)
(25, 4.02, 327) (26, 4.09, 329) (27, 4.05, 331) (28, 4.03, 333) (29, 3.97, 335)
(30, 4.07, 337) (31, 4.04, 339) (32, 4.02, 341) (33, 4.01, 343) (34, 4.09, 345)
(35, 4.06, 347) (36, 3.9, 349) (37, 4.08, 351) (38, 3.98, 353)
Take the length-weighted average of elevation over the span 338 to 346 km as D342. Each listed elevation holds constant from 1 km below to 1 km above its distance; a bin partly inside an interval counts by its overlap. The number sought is 4.04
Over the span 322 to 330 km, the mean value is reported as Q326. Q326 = 4.08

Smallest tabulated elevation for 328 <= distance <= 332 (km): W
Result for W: 4.05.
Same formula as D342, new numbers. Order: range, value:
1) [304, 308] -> 4.02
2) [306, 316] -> 4.05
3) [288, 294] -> 4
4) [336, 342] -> 4.04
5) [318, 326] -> 4.08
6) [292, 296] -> 4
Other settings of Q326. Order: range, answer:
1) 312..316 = 4.1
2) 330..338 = 4.03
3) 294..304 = 3.98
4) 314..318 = 4.06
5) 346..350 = 3.98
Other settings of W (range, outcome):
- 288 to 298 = 3.96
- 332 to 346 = 3.97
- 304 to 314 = 3.92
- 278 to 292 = 3.93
